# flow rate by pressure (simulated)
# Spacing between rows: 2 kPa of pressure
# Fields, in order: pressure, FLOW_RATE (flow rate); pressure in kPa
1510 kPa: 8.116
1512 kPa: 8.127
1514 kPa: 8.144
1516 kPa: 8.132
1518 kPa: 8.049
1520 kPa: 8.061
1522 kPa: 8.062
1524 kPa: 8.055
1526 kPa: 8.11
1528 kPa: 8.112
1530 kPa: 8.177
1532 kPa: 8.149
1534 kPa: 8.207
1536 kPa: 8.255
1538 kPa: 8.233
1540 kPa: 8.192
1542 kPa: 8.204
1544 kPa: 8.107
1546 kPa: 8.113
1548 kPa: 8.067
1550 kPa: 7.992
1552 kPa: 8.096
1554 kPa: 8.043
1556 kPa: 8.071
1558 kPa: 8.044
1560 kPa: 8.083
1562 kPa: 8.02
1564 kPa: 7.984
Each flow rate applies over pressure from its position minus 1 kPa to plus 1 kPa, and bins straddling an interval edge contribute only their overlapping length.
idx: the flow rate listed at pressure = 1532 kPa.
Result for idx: 8.149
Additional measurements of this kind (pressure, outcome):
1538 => 8.233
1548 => 8.067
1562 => 8.02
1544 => 8.107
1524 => 8.055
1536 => 8.255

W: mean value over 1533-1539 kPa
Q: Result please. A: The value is 8.23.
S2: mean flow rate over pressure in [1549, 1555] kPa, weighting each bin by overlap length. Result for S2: 8.04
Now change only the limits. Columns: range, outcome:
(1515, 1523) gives 8.08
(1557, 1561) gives 8.06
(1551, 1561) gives 8.07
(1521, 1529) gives 8.08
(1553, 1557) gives 8.06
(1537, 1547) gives 8.17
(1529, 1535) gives 8.18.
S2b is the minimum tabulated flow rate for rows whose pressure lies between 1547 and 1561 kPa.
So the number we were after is 7.992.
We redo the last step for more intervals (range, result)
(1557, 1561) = 8.044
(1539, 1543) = 8.192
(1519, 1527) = 8.055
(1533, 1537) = 8.207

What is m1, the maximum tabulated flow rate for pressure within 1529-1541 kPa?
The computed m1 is 8.255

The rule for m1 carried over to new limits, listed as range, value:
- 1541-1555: 8.204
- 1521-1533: 8.177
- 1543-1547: 8.113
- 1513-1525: 8.144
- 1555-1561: 8.083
